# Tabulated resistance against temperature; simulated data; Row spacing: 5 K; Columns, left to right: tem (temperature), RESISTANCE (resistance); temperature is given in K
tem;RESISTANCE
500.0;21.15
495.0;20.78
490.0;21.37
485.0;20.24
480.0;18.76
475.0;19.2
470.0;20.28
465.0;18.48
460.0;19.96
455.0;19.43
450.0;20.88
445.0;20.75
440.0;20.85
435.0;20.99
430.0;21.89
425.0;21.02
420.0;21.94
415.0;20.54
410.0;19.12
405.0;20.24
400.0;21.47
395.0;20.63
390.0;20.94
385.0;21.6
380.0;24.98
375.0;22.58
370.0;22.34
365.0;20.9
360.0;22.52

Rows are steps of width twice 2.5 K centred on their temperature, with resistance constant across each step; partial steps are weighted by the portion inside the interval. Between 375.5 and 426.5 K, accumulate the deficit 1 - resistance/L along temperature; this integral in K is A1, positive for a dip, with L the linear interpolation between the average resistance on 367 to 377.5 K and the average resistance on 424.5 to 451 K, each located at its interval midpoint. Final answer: 1.2 K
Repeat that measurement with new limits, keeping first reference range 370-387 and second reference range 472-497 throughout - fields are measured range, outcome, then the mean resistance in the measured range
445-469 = 1.1 K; 19.8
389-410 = 1.7 K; 20.6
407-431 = 1.1 K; 20.8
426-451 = 0.3 K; 21.1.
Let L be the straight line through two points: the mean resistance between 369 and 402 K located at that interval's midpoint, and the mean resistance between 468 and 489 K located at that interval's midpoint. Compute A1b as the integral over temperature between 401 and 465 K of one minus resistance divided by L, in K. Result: 0.9 K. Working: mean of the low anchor 22.1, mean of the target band 20.6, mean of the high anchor 19.7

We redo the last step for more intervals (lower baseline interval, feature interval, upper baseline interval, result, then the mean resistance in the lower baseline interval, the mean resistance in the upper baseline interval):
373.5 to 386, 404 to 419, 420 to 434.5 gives 1.3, 23.3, 21.5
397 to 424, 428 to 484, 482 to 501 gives 1.7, 20.7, 20.8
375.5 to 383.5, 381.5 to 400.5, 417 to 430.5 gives 1.6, 24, 21.5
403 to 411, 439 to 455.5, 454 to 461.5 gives -0.7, 19.8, 19.7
